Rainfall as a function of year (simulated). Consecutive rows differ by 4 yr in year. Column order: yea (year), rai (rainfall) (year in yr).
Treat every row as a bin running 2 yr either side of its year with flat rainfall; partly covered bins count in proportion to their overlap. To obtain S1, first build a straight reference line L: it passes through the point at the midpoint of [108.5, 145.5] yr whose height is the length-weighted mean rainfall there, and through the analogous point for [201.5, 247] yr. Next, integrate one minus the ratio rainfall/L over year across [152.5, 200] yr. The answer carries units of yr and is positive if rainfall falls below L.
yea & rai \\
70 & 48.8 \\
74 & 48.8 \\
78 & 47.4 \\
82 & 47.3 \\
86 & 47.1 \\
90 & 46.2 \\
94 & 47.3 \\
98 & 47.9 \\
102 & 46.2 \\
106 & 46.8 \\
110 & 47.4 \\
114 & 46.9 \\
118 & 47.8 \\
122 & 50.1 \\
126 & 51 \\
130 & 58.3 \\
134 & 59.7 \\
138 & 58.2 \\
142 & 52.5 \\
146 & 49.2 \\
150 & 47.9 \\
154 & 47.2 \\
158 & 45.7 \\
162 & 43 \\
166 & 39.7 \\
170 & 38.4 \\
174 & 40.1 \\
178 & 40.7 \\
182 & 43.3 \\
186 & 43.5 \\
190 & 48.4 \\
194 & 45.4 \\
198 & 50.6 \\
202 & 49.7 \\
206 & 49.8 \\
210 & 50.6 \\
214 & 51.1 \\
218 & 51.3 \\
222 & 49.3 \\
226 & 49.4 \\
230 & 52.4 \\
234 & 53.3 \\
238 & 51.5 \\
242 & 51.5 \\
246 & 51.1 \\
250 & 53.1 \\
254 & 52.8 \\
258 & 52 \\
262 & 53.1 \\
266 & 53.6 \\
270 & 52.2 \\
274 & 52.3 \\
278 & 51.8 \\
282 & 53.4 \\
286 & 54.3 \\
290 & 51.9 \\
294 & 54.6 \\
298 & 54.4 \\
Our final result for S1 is 7.2 yr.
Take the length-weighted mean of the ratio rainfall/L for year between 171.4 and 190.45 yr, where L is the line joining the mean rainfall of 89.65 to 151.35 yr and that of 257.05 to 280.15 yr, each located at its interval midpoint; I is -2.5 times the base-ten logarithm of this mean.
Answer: 0.20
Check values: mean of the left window 50.3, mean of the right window 52.5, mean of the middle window 42.6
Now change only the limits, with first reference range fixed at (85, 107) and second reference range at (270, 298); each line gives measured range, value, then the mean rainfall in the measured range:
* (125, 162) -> -0.07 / 51.7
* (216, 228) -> 0.02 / 50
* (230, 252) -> -0.01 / 52.1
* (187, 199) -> 0.06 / 47.5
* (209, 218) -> 0.00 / 51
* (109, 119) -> 0.00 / 47.3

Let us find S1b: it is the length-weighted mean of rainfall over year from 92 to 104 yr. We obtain 47.1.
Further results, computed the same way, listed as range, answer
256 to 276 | 52.6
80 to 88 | 47.2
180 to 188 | 43.4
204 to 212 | 50.2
